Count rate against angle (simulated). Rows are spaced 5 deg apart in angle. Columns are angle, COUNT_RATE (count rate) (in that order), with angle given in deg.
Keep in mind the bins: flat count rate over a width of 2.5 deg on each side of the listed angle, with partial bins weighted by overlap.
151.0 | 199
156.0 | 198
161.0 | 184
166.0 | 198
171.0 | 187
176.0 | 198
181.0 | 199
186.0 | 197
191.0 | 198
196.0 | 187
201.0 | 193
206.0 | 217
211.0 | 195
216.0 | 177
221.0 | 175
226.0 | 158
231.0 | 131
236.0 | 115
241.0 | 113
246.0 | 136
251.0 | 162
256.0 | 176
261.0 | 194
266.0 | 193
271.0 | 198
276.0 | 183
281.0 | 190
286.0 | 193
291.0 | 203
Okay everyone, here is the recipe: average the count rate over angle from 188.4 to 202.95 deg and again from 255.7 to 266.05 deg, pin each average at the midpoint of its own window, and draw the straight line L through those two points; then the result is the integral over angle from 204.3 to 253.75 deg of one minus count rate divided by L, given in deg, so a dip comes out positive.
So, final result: 8.76 deg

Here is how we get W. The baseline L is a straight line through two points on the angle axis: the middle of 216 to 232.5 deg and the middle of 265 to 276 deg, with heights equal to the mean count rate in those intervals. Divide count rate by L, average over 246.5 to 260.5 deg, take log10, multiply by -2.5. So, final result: 0.08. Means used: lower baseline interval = 159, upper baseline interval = 193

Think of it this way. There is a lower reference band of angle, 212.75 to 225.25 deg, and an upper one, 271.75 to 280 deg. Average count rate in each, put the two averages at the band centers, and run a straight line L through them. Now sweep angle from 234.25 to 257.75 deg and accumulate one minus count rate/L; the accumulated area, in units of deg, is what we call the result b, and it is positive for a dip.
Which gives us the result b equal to 5.31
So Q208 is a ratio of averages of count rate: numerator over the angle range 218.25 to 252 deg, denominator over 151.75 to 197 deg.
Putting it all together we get 0.7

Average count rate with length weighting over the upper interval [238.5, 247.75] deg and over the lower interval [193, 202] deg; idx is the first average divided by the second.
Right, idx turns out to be 0.7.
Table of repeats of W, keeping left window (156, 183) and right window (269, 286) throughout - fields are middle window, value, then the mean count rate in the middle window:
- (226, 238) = 0.42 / 131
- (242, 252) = 0.33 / 142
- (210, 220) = 0.05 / 183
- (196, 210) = -0.04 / 201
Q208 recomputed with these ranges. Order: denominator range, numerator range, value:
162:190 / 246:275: 0.92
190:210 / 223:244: 0.66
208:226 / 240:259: 0.84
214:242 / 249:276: 1.27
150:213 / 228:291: 0.85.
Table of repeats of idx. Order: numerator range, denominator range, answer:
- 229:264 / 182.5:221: 0.76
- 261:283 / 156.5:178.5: 1.00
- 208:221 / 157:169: 0.97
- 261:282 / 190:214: 0.97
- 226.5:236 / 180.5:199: 0.68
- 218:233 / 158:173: 0.82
